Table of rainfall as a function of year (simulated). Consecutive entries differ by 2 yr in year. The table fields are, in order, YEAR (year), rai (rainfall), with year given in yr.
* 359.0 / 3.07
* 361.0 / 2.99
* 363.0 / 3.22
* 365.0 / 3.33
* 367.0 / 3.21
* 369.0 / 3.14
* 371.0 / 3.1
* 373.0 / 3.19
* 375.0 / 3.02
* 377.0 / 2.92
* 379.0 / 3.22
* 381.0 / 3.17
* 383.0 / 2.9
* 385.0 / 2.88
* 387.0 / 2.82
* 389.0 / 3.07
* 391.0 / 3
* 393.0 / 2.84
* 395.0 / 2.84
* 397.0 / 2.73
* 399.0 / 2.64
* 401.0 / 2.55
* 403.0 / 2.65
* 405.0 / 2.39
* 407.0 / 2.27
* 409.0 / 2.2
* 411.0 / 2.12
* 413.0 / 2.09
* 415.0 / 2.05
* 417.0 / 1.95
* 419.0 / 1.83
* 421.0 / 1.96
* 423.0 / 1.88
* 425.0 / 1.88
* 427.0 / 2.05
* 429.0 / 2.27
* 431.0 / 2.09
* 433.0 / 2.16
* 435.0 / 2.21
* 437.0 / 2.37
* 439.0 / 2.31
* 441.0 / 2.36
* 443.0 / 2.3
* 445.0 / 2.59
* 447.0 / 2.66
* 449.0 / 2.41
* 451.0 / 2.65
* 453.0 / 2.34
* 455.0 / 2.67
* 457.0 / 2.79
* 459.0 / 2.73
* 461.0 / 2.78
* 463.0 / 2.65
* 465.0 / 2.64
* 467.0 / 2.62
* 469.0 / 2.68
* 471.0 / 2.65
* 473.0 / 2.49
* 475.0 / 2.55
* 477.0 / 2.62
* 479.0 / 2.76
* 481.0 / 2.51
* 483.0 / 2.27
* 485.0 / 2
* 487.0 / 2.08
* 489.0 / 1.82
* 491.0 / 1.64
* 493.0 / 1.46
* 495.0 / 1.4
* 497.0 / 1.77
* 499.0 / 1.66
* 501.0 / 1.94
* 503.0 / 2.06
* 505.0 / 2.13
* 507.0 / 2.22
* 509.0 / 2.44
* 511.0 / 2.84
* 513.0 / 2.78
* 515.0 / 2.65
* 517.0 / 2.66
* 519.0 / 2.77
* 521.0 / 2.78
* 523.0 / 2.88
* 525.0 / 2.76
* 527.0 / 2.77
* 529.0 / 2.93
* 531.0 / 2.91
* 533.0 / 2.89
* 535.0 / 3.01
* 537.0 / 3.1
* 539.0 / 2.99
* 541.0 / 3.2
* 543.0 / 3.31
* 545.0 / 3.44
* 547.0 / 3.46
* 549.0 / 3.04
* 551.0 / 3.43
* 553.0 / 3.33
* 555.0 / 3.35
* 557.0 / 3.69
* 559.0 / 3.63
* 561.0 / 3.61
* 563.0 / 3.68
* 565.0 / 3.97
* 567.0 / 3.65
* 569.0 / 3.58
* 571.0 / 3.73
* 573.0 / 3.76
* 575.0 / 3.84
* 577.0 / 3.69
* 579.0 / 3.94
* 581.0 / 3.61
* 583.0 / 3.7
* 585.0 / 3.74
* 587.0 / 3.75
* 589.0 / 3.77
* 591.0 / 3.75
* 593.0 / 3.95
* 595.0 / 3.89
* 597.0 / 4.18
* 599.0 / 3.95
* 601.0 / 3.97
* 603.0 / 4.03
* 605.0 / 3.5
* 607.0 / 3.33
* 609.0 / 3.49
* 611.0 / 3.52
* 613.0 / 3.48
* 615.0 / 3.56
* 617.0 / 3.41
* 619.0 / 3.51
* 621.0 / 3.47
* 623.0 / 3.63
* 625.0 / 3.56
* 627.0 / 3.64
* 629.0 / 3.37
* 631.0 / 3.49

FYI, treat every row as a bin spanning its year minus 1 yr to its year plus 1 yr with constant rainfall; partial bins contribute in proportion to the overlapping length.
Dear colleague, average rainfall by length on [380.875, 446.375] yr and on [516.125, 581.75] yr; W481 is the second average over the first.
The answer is 1.38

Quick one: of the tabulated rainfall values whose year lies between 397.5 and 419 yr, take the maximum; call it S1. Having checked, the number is 2.65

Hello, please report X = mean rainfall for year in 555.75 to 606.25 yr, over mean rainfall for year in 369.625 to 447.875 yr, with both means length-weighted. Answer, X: 1.51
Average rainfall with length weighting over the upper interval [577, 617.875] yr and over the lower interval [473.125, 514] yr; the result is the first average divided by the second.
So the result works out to 1.73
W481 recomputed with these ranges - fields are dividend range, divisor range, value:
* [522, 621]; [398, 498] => 1.53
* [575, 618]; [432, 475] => 1.47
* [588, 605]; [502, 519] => 1.57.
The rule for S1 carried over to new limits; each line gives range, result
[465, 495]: 2.76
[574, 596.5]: 3.95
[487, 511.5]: 2.84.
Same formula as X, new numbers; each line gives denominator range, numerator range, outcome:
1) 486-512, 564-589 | 1.91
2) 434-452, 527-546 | 1.26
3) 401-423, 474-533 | 1.09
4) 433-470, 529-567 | 1.32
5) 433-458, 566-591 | 1.52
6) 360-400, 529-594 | 1.16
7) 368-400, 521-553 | 1.04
